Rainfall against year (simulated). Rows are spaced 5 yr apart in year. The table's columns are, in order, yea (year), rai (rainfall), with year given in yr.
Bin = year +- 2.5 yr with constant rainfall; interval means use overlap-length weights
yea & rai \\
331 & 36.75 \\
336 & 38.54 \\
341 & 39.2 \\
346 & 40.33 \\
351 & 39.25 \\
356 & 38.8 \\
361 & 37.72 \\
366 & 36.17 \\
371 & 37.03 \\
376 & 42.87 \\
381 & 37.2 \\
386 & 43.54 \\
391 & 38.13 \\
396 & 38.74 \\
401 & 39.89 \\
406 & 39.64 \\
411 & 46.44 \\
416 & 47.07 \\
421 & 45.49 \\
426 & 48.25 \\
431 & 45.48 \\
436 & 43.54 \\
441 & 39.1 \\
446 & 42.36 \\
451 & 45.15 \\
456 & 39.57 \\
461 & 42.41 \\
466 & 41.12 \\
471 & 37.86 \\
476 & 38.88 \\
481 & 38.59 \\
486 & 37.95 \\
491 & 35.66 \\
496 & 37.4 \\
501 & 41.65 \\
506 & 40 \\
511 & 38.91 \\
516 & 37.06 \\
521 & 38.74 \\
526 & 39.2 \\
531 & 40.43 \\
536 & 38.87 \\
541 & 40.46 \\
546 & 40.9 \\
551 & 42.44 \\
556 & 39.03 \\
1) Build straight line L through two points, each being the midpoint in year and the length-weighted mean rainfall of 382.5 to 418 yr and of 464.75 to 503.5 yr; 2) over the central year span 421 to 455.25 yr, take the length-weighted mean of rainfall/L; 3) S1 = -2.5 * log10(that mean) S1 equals -0.092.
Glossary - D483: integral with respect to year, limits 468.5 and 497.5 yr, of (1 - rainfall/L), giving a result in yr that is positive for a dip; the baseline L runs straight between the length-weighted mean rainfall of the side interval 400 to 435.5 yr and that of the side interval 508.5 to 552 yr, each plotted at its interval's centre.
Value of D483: 2.79 yr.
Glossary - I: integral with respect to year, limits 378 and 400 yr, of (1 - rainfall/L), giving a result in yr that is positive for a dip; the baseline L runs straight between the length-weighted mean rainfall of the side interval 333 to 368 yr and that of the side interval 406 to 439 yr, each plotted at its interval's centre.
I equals 1.4 yr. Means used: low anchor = 38.6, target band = 39.5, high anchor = 45.5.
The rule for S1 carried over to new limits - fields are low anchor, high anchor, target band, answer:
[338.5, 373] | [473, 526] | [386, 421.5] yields -0.10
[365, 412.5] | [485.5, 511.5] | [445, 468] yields -0.08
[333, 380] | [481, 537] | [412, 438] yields -0.19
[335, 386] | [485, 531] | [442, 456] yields -0.10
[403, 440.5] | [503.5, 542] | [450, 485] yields 0.05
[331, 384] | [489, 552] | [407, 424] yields -0.18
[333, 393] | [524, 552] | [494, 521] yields 0.03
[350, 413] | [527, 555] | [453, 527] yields 0.03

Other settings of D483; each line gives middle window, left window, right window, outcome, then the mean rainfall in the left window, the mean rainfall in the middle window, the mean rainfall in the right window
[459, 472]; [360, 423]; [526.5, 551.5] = -0.04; 40.8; 40.7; 40.4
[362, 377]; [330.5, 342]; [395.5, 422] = 0.85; 38.3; 38.2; 43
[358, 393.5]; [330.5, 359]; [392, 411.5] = 0.71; 38.9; 38.9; 40.4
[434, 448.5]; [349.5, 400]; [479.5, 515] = -1.08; 39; 41.6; 38.5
